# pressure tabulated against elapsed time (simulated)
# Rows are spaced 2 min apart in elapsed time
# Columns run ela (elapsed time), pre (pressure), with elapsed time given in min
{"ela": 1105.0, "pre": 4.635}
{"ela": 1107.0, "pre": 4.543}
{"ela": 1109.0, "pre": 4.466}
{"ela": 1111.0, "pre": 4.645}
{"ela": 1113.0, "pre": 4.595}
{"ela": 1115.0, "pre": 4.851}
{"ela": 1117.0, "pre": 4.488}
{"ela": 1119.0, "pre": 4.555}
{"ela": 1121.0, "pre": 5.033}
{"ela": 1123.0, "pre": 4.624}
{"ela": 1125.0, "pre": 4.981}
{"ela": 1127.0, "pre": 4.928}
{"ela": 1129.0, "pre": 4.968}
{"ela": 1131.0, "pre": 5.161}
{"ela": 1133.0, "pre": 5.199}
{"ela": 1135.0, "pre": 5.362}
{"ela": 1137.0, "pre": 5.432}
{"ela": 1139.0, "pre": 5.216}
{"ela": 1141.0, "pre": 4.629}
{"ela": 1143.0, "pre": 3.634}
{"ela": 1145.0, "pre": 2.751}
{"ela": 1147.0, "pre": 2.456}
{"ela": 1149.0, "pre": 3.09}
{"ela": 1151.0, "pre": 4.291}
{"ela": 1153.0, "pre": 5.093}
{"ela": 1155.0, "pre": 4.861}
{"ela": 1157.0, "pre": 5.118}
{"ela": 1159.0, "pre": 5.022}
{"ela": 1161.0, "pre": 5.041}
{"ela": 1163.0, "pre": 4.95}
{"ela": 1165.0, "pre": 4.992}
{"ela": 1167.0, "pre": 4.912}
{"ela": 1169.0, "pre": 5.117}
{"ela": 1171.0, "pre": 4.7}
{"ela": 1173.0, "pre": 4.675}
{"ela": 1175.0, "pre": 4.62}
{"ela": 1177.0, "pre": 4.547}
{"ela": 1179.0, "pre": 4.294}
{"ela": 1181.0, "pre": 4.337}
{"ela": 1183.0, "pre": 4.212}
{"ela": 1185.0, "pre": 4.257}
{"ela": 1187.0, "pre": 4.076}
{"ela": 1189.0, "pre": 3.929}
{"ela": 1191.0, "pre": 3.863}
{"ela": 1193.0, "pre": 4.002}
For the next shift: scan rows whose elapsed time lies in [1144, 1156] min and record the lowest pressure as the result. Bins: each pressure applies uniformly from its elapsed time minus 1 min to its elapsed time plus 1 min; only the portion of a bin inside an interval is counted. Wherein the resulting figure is 2.456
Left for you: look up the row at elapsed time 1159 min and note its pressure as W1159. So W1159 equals 5.022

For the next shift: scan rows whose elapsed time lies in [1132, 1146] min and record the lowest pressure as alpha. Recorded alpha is 2.751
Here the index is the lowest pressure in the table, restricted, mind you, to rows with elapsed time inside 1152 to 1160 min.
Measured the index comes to 4.861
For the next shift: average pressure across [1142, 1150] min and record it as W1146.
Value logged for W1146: 2.98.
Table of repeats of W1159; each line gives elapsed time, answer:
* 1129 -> 4.968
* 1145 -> 2.751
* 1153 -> 5.093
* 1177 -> 4.547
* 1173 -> 4.675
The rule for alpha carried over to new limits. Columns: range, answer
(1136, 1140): 5.216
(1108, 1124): 4.466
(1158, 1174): 4.675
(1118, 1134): 4.555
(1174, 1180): 4.294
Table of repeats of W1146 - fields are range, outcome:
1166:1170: 5.01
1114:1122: 4.73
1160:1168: 4.97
